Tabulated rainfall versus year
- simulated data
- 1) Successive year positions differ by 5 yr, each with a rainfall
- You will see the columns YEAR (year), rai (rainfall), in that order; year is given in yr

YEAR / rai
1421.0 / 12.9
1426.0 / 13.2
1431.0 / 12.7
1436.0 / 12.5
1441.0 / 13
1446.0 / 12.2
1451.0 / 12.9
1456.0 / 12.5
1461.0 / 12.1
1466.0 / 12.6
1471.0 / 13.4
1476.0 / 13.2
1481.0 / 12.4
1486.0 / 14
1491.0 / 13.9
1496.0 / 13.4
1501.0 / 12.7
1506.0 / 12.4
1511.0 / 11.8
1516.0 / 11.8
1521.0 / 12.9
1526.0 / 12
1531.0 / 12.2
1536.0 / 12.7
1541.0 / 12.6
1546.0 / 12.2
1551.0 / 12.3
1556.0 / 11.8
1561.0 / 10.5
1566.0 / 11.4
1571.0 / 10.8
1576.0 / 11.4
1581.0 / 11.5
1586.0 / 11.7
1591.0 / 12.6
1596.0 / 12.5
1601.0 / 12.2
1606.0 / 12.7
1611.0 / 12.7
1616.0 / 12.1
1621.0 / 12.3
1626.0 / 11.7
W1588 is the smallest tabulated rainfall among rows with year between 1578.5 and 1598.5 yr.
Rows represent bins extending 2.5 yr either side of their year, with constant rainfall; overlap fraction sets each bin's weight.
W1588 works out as 11.5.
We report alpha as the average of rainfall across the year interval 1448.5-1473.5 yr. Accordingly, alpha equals 12.7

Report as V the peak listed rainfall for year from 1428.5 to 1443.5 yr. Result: 13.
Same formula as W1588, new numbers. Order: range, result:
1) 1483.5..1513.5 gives 11.8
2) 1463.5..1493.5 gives 12.4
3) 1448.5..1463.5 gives 12.1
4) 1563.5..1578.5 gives 10.8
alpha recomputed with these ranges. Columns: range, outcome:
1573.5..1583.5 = 11.4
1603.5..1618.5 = 12.5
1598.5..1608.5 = 12.4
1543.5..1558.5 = 12.1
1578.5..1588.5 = 11.6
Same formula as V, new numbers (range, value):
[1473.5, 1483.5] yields 13.2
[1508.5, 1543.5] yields 12.9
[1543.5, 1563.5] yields 12.3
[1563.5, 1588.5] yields 11.7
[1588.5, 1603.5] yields 12.6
